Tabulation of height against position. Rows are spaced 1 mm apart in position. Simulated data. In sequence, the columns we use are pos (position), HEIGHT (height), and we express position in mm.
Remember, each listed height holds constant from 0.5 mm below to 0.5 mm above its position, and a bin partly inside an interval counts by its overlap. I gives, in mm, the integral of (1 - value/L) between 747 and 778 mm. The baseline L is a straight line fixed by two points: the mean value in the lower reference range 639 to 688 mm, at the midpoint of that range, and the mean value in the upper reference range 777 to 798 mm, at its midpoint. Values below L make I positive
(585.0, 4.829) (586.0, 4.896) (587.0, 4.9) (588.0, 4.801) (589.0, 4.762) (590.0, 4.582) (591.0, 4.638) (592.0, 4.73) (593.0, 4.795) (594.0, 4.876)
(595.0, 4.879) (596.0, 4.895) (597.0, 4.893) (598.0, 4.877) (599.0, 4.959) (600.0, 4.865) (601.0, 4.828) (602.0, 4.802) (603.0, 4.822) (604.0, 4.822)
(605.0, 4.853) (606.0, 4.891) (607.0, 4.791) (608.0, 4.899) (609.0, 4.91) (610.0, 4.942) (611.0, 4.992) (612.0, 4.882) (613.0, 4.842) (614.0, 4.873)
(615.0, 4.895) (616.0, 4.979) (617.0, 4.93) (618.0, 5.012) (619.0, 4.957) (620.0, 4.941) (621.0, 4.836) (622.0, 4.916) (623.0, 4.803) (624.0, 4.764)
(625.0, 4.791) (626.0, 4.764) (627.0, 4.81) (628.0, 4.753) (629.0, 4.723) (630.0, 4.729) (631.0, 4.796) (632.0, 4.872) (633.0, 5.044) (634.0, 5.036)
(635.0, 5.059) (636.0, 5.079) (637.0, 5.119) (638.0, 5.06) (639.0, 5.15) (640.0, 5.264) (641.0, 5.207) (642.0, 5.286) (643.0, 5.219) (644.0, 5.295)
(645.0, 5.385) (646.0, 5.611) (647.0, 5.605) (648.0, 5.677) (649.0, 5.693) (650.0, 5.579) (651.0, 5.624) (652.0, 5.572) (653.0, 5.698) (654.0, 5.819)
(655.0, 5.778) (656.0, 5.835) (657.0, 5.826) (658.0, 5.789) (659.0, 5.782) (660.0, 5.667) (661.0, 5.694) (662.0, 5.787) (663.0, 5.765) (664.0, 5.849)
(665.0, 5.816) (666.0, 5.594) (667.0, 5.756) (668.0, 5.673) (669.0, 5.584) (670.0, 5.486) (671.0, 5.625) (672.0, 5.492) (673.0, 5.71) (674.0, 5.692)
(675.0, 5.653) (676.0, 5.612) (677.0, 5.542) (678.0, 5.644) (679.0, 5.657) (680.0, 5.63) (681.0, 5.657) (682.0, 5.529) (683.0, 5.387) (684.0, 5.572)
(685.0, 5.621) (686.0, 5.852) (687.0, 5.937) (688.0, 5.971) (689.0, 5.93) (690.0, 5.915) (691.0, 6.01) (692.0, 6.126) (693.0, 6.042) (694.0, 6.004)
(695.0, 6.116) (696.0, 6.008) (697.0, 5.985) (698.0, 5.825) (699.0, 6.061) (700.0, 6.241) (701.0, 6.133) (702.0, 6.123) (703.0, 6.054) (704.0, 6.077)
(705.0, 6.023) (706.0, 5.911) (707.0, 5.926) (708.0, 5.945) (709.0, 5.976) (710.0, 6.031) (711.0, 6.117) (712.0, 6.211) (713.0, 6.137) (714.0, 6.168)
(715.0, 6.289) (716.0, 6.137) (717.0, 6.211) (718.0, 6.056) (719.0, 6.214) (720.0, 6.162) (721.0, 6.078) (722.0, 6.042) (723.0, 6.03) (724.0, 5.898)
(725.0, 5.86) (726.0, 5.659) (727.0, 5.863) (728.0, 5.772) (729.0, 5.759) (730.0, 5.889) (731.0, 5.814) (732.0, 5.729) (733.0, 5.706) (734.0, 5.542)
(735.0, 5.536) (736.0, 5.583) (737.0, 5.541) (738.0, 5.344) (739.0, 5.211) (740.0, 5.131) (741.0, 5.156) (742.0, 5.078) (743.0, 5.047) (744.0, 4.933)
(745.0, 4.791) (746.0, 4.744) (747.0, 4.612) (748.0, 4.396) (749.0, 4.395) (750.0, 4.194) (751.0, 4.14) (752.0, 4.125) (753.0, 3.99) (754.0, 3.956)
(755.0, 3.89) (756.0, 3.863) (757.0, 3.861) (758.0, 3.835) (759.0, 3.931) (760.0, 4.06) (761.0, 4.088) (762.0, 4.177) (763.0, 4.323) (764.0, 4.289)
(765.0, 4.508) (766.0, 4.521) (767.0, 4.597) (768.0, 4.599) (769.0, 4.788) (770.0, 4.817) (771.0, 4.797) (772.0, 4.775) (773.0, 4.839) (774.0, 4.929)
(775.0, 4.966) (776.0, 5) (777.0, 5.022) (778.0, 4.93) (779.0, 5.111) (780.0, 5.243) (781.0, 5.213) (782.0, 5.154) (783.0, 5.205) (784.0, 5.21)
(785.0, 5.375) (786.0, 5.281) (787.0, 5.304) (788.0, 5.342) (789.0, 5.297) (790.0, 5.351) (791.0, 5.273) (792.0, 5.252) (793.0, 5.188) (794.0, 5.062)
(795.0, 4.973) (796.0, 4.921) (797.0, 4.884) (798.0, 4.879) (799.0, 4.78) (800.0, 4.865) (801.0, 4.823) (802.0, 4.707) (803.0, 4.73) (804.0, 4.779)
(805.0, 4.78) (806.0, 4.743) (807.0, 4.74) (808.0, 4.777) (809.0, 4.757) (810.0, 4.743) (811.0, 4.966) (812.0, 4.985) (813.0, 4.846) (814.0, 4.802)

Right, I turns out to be 5.0 mm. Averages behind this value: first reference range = 5.62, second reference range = 5.17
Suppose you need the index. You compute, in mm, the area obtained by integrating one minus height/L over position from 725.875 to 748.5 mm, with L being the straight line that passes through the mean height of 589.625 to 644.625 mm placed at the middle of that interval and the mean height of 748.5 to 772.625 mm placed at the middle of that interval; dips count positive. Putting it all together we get -4.9 mm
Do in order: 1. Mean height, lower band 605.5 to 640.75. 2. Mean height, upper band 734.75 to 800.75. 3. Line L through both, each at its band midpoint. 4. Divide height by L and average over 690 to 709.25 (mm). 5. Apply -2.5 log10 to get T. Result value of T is -0.24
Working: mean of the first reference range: 4.92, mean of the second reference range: 4.79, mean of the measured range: 6.03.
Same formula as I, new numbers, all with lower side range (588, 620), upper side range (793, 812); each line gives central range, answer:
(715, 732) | -3.9 mm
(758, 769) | 1.2 mm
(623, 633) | 0.1 mm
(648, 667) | -3.4 mm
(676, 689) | -2.2 mm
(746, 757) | 1.5 mm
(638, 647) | -0.8 mm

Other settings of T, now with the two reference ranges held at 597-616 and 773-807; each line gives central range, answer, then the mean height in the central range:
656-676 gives -0.16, 5.7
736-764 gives 0.12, 4.49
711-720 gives -0.23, 6.17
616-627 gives 0.00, 4.87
